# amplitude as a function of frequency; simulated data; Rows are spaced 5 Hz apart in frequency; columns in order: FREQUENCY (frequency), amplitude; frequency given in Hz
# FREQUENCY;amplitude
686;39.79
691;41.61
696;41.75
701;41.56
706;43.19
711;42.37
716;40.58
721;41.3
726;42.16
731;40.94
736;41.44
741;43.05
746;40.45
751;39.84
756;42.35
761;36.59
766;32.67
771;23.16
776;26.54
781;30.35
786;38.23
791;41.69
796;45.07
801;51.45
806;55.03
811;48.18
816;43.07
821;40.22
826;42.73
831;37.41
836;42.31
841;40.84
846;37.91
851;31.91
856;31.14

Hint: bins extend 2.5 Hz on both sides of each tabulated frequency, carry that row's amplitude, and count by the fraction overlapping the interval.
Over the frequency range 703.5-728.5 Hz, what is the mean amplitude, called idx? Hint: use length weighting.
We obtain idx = 41.9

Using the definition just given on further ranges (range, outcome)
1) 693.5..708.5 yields 42.2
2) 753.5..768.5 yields 37.2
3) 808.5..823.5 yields 43.8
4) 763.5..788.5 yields 30.2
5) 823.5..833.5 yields 40.1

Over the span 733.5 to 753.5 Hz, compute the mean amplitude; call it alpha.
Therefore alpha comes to 41.2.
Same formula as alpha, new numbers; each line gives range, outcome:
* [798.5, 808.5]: 53.2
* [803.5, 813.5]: 51.6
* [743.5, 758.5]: 40.9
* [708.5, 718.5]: 41.5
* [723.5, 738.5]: 41.5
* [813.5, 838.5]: 41.1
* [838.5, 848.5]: 39.4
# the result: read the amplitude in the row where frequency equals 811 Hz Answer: 48.18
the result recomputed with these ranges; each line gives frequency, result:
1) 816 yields 43.07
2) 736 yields 41.44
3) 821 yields 40.22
